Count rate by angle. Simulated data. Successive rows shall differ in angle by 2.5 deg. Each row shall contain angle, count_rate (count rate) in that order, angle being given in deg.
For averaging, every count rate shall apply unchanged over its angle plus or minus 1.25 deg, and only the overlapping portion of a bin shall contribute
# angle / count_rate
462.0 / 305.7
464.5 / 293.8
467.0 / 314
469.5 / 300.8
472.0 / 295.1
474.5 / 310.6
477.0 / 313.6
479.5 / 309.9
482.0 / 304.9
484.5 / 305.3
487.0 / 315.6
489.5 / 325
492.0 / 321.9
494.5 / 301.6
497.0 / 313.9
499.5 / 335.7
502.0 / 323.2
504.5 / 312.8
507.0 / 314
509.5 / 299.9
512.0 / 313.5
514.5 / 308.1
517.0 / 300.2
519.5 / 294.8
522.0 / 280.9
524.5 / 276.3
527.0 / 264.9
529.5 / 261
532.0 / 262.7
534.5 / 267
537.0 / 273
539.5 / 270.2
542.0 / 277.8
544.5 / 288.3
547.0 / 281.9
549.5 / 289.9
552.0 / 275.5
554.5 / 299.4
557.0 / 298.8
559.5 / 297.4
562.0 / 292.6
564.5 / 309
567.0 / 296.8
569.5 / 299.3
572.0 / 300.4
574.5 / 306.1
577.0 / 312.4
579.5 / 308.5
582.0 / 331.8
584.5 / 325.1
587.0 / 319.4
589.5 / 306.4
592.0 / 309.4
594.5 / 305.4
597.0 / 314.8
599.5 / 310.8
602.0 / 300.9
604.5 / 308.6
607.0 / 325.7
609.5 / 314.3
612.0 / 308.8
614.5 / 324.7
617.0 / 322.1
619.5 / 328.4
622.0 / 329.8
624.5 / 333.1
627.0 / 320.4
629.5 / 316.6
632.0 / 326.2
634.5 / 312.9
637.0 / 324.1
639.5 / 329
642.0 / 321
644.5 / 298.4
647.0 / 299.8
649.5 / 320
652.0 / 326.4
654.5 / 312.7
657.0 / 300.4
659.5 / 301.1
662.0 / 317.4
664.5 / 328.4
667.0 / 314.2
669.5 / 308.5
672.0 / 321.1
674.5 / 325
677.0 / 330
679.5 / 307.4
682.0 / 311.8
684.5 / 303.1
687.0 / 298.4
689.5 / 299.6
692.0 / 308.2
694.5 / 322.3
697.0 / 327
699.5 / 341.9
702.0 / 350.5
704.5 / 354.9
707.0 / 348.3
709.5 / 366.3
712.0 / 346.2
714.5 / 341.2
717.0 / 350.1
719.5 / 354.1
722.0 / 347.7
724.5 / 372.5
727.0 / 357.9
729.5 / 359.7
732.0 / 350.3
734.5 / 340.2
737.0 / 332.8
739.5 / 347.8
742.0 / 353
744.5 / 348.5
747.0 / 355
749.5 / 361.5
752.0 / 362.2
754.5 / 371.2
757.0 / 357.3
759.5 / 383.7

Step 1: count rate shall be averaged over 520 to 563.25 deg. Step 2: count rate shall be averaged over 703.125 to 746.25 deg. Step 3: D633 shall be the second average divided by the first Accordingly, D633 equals 1.25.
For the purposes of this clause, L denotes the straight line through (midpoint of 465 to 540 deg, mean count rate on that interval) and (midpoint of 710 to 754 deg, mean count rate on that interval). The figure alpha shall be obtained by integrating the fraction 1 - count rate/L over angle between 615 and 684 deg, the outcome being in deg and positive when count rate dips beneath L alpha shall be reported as 3.2 deg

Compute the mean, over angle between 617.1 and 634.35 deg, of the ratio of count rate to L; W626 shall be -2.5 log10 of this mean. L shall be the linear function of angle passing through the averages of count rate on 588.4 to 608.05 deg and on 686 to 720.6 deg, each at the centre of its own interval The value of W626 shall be -0.026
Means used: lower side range 310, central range 325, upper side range 337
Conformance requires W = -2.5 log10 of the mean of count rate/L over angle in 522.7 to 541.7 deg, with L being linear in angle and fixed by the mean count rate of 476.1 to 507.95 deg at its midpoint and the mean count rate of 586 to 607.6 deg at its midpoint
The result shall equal 0.17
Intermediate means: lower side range 315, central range 269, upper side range 311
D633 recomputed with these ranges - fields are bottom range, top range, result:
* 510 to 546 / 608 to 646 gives 1.14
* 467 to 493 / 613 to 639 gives 1.04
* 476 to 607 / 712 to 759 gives 1.18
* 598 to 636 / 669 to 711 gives 1.02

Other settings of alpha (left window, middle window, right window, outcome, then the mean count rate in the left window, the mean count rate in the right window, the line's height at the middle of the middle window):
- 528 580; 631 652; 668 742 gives -0.08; 289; 336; 316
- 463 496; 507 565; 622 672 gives 4.63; 309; 317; 311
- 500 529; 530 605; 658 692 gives 1.48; 299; 313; 303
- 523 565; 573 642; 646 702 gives -4.57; 281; 316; 298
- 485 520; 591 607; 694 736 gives 0.96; 313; 349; 330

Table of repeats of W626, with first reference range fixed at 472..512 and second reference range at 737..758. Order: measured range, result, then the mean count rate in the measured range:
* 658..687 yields 0.095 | 314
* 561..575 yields 0.088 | 301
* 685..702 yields 0.093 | 318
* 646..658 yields 0.091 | 312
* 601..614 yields 0.067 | 313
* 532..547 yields 0.169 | 275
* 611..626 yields 0.032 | 325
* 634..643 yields 0.049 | 323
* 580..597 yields 0.045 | 316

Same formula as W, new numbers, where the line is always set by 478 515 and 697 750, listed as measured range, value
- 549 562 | 0.11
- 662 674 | 0.08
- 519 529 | 0.15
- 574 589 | 0.04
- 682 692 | 0.14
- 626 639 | 0.05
